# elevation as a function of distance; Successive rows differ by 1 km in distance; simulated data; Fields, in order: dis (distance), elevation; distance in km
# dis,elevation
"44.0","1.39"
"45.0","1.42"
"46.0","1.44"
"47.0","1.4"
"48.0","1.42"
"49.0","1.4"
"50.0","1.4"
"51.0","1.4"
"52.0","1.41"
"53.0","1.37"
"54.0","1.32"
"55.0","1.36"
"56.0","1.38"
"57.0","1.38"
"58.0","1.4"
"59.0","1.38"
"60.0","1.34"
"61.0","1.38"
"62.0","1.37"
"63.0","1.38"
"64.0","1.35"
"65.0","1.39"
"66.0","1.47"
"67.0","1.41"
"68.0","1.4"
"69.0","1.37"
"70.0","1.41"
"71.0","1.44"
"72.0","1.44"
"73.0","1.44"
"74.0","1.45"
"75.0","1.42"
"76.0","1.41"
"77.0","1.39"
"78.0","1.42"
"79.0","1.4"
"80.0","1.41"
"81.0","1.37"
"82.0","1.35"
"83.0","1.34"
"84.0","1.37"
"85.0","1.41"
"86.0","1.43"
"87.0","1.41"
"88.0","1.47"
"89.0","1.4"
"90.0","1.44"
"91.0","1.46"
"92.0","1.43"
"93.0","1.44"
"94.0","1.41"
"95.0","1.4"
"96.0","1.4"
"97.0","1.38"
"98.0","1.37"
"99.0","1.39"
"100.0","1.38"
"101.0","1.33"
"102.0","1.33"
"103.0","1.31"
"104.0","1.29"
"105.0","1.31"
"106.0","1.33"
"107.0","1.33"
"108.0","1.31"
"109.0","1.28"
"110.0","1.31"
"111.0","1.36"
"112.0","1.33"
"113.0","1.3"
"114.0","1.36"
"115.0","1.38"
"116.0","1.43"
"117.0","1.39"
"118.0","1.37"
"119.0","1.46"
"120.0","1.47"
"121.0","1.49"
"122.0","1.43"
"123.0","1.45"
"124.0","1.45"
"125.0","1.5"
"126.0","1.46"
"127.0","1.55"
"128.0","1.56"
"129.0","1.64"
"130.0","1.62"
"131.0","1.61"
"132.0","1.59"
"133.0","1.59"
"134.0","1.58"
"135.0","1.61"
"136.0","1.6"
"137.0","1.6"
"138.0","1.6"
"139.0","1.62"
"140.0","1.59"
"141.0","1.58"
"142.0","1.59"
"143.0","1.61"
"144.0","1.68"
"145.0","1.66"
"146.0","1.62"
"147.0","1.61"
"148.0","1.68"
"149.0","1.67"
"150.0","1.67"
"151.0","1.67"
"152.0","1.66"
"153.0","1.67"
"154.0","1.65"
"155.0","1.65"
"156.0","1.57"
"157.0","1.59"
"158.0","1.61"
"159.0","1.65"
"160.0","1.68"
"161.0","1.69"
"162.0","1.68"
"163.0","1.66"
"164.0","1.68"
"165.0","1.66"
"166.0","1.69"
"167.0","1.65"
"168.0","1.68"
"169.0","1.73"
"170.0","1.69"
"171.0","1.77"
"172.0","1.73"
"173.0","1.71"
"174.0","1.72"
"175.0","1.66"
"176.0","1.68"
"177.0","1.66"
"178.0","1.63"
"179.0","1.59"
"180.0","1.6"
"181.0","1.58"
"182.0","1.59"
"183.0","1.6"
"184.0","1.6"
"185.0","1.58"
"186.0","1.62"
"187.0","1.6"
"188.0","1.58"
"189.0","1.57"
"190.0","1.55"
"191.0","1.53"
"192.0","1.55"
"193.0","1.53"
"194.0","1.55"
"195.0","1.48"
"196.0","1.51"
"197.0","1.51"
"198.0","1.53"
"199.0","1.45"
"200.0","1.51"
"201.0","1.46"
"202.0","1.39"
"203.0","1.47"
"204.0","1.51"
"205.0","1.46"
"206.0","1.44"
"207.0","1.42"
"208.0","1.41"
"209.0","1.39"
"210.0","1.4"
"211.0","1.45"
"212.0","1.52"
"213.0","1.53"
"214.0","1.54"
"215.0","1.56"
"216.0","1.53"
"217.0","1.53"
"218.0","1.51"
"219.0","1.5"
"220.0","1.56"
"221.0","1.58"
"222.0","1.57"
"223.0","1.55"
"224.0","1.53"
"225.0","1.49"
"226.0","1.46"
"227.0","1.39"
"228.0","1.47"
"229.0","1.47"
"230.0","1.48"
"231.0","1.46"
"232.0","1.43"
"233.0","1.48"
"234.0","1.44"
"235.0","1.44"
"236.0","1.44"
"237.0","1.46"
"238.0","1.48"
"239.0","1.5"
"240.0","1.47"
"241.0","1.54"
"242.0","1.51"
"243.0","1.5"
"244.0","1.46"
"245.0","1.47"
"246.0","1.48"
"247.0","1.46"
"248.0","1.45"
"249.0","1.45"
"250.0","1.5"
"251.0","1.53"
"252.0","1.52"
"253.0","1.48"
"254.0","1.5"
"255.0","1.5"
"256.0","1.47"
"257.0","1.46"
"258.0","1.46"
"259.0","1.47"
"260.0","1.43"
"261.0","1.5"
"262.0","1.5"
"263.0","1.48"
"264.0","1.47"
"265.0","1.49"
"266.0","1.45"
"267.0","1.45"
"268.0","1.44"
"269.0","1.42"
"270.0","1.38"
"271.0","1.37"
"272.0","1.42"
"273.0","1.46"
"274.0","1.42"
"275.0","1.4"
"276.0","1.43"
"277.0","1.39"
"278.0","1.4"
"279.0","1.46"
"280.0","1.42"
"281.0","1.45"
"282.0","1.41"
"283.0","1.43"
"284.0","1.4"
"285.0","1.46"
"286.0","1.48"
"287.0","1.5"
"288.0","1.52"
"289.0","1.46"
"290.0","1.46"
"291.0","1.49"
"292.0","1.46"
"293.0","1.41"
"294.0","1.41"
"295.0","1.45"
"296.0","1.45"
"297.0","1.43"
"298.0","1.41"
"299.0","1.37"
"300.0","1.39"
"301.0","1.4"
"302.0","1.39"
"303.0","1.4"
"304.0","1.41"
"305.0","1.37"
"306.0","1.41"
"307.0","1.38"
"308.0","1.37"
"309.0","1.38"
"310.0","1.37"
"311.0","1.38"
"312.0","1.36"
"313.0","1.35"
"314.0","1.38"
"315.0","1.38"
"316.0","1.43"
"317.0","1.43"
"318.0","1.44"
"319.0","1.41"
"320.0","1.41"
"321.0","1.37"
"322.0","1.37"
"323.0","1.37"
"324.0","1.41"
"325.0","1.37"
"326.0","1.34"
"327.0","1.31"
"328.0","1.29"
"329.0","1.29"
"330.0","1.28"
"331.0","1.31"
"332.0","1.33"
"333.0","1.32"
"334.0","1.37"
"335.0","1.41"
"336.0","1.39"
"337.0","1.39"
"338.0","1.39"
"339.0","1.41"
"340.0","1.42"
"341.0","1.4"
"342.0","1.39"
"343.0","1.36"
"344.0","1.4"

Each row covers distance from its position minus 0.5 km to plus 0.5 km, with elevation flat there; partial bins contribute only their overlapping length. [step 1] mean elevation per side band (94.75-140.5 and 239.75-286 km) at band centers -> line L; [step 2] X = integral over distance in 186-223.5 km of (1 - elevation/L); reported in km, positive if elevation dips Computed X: -1.4 km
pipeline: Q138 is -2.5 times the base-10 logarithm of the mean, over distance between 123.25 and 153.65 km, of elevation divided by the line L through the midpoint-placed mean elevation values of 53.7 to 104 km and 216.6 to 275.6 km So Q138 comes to -0.13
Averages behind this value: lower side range 1.39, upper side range 1.47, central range 1.6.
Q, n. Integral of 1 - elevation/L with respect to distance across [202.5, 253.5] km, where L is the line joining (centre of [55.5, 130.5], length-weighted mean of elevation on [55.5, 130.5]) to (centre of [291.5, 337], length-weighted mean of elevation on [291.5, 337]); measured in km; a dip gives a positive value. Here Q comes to -3.4 km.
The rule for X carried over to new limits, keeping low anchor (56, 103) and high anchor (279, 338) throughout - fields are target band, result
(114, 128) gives -0.5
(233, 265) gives -1.8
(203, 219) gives -0.9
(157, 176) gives -3.9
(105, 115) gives 0.5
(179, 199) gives -2.3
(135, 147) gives -1.8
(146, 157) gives -2.0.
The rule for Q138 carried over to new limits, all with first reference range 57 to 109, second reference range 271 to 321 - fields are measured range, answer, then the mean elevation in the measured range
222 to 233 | -0.05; 1.48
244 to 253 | -0.05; 1.48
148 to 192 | -0.17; 1.64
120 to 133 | -0.10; 1.53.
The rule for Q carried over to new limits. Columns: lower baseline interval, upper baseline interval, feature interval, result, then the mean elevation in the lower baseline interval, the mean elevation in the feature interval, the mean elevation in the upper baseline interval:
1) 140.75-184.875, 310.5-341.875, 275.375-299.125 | -0.04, 1.65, 1.44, 1.37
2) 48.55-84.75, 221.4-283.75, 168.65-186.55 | -2.71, 1.39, 1.65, 1.46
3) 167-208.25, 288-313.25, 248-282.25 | 0.19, 1.57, 1.45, 1.41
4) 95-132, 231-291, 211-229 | -0.87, 1.41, 1.52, 1.46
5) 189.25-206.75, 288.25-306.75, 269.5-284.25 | 0.21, 1.5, 1.42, 1.42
